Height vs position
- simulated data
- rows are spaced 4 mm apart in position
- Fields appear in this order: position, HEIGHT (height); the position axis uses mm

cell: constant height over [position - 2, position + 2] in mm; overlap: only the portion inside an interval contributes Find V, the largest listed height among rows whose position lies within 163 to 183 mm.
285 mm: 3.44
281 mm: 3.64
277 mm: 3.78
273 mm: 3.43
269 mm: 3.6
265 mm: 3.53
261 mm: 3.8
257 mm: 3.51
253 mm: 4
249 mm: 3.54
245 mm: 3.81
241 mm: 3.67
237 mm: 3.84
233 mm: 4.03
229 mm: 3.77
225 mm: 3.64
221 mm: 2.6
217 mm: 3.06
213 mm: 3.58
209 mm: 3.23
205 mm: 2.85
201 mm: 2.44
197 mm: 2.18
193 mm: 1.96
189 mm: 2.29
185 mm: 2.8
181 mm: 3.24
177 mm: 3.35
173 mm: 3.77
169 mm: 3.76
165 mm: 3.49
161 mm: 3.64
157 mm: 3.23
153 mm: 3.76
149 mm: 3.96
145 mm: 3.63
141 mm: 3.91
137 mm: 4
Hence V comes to 3.77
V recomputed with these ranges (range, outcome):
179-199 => 3.24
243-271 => 4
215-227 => 3.64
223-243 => 4.03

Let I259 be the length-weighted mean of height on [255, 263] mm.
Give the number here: 3.65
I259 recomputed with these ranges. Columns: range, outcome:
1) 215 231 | 3.27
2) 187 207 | 2.34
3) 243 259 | 3.72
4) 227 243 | 3.83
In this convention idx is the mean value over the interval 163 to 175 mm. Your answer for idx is 3.67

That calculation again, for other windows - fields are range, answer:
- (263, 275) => 3.52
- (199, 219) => 3.03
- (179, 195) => 2.57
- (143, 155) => 3.78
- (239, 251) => 3.67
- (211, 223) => 3.08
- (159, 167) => 3.57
